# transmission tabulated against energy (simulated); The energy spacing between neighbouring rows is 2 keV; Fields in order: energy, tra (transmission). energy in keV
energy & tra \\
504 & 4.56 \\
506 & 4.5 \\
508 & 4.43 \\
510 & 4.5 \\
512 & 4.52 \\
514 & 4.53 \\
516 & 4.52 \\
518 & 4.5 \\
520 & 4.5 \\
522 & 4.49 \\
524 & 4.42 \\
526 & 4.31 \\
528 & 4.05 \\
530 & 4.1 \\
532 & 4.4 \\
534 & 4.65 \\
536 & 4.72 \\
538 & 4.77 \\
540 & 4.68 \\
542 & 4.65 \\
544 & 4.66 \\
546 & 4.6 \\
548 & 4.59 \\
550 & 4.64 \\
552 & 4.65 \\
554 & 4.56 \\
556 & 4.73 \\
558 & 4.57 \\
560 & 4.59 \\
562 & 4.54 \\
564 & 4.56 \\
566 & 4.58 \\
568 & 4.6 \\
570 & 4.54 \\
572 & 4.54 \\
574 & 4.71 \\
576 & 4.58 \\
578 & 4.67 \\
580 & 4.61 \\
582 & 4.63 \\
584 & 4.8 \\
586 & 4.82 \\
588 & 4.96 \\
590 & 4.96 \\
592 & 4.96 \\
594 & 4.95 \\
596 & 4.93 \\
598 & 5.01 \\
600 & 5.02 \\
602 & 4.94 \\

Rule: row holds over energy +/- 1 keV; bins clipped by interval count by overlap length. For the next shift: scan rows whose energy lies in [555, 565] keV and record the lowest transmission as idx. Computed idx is 4.54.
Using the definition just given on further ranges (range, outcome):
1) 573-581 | 4.58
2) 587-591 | 4.96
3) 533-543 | 4.65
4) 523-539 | 4.05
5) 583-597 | 4.8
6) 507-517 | 4.43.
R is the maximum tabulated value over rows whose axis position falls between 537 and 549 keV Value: 4.77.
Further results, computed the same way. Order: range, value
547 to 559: 4.73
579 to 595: 4.96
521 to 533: 4.49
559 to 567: 4.59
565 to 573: 4.6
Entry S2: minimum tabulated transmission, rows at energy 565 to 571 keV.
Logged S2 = 4.54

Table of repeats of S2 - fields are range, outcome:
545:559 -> 4.56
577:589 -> 4.61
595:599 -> 4.93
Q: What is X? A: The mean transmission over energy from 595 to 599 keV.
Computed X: 4.97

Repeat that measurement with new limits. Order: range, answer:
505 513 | 4.49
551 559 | 4.63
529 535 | 4.38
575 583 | 4.62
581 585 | 4.71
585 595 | 4.93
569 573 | 4.54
